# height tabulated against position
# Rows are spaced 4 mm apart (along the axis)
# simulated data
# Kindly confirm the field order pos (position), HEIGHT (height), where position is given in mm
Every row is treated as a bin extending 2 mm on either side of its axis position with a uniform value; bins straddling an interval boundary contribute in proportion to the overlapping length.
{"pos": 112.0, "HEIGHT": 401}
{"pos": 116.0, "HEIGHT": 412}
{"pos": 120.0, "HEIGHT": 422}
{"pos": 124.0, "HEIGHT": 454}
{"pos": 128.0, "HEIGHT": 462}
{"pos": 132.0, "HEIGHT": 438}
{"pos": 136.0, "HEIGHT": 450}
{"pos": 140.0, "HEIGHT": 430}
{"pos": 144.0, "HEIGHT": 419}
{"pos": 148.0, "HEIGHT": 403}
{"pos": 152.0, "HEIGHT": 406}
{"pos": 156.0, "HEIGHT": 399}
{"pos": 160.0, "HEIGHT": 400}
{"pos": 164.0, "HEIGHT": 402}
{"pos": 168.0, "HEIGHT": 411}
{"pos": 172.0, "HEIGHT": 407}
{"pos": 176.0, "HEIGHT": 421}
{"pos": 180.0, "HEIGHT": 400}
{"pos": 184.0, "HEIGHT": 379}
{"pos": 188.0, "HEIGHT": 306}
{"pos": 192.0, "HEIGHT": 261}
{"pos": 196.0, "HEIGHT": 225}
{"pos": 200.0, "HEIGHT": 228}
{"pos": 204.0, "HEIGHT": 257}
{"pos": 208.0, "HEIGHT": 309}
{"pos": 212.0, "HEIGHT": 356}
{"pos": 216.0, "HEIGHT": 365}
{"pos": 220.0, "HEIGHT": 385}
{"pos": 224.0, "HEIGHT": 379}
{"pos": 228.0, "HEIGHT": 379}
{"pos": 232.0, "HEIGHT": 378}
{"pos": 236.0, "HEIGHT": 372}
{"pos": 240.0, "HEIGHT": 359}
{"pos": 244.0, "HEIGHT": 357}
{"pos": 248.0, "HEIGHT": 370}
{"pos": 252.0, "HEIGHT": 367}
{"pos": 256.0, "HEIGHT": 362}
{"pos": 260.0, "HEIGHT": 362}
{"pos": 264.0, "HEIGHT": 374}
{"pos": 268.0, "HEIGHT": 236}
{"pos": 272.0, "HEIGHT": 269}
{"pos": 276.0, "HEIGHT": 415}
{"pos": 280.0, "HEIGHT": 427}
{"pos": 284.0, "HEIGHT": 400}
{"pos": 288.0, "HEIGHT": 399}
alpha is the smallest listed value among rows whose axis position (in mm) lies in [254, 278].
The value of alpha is 236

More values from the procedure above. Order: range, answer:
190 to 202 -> 225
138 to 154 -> 403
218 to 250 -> 357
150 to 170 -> 399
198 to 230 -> 228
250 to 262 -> 362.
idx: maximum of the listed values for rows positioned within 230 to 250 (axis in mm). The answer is 378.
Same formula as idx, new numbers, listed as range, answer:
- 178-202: 400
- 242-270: 374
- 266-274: 269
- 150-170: 411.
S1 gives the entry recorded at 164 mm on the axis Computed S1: 402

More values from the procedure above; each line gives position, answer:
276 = 415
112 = 401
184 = 379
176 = 421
